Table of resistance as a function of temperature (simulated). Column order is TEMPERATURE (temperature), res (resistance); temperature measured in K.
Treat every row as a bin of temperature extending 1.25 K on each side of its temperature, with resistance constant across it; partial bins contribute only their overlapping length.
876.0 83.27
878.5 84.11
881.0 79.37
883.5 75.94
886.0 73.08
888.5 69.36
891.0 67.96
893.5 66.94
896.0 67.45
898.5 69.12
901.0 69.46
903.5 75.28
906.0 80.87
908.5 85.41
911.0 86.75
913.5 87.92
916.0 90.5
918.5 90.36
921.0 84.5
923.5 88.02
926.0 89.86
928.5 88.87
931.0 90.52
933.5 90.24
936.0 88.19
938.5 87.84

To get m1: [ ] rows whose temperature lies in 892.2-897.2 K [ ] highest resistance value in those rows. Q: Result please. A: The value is 67.45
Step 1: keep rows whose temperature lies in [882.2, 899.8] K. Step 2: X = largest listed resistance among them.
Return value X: 75.94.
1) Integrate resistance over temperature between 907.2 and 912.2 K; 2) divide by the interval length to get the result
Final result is 86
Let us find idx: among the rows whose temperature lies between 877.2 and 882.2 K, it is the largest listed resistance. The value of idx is 84.11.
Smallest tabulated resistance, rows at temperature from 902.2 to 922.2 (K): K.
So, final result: 75.28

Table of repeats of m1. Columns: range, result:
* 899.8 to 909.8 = 85.41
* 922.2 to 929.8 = 89.86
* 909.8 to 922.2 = 90.5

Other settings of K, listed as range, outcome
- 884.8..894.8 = 66.94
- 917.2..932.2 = 84.5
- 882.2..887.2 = 73.08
